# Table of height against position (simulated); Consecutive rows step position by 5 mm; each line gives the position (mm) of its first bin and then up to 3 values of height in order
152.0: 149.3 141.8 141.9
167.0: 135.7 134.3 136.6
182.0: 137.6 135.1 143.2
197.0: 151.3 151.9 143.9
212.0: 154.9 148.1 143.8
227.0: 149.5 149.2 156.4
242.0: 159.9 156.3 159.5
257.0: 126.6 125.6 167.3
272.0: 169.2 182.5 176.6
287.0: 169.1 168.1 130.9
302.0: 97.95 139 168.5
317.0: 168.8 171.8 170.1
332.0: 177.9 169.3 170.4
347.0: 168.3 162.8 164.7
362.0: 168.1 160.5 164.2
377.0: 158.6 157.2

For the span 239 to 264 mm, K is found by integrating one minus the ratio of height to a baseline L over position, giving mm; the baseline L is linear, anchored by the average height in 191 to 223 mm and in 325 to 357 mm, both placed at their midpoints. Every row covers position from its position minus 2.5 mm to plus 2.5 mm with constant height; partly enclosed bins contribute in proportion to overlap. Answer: 1.48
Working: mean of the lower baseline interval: 149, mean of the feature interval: 146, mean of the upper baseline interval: 169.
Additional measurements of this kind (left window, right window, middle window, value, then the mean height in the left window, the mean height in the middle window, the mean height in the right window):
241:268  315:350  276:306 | 1.1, 148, 152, 171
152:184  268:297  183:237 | 1.0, 139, 147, 169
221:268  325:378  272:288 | -2.1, 149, 176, 167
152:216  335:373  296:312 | 3.0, 143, 129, 166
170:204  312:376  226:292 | -1.9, 141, 158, 168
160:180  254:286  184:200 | -0.2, 137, 143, 159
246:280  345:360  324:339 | -0.9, 156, 173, 165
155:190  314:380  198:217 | -0.9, 138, 150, 167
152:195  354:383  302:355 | -1.9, 139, 163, 162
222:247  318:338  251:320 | 4.2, 153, 154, 172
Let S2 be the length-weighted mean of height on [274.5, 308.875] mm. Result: 152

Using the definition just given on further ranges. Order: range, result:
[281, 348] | 160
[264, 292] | 172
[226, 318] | 154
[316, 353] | 170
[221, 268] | 149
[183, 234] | 147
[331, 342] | 172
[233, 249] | 157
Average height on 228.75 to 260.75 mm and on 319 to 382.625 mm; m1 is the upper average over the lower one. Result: 1.1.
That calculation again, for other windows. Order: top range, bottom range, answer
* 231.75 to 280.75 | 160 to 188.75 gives 1.14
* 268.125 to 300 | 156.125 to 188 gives 1.20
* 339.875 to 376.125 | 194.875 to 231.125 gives 1.11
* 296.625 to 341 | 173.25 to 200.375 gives 1.11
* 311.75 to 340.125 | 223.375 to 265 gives 1.16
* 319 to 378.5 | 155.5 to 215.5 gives 1.17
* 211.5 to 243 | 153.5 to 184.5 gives 1.09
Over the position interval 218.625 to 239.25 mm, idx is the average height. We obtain 150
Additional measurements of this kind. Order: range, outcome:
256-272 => 146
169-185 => 136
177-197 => 140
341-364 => 167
